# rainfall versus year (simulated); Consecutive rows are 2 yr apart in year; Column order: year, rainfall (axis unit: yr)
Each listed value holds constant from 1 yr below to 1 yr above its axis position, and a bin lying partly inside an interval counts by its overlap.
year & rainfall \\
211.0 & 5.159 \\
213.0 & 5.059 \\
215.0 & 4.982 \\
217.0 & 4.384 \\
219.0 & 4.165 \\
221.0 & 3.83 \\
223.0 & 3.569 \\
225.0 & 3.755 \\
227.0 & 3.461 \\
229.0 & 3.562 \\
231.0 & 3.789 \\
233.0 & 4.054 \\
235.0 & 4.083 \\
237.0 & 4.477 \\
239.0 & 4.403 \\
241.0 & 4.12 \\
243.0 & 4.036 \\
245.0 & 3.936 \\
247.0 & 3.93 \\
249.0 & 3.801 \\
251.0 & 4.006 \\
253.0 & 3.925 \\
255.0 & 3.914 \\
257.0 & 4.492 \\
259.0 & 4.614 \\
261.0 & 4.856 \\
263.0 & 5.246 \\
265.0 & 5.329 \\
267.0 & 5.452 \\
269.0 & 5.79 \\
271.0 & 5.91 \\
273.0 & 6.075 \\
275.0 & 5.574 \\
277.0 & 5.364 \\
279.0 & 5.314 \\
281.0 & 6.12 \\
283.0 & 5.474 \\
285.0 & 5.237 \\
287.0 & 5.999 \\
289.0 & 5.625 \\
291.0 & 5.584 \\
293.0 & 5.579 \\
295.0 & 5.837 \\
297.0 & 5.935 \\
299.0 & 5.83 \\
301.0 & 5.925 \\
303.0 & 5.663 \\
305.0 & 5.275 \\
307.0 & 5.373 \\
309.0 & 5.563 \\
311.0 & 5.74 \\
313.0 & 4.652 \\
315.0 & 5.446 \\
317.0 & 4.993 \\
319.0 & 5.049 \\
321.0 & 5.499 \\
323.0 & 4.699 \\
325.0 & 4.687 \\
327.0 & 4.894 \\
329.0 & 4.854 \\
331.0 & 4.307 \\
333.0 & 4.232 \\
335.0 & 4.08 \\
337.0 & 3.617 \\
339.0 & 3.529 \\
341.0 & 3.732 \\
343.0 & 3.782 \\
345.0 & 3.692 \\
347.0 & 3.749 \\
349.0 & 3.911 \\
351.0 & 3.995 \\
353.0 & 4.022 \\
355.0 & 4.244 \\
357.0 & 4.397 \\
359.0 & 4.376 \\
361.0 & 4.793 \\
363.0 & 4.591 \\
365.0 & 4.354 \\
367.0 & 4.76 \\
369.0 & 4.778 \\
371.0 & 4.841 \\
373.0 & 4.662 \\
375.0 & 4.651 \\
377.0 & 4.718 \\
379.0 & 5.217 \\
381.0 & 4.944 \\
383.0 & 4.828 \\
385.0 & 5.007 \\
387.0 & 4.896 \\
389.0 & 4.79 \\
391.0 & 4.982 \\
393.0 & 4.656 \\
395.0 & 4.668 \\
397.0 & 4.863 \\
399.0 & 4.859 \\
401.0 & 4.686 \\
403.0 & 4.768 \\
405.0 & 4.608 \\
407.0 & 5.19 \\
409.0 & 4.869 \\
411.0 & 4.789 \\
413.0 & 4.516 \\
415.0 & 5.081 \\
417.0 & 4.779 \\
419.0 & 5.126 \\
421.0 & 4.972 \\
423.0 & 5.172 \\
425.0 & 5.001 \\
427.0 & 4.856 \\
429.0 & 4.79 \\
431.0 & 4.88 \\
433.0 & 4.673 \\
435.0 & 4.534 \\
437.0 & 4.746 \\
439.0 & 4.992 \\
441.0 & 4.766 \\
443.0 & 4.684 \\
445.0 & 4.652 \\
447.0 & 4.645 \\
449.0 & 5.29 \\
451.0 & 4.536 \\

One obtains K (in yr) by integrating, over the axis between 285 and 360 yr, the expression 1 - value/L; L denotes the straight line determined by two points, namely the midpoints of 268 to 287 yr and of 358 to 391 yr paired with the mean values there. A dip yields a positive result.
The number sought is 6.4 yr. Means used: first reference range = 5.67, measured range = 4.83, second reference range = 4.77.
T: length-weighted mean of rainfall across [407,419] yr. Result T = 4.87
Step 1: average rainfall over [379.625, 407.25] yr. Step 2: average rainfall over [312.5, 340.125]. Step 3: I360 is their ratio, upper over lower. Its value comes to 1.05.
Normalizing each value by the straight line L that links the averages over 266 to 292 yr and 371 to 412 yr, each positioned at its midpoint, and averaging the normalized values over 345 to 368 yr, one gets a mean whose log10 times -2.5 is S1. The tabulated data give 0.19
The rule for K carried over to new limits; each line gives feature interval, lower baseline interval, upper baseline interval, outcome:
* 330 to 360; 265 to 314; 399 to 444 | 7.4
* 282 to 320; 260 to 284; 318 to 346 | -4.3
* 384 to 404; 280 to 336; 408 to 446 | 0.6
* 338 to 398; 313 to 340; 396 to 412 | 3.2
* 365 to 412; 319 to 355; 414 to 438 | -2.2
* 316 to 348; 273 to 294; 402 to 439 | 6.1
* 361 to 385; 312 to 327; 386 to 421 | 0.6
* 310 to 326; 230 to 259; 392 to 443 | -2.5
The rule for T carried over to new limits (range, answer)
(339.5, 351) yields 3.78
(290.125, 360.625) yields 4.76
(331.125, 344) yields 3.86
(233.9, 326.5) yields 5.09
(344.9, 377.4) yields 4.4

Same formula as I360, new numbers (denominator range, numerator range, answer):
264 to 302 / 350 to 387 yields 0.81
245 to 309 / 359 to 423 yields 0.92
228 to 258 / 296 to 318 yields 1.36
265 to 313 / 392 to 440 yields 0.86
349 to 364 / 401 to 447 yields 1.12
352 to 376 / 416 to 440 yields 1.07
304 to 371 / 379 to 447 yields 1.07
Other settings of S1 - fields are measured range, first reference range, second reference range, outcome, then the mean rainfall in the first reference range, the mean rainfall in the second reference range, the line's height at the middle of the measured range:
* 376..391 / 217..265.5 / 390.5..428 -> -0.038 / 4.13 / 4.86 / 4.75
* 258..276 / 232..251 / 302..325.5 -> -0.204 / 4.09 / 5.23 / 4.49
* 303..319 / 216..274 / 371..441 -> -0.161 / 4.38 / 4.84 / 4.57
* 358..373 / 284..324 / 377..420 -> 0.096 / 5.48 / 4.86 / 5.07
